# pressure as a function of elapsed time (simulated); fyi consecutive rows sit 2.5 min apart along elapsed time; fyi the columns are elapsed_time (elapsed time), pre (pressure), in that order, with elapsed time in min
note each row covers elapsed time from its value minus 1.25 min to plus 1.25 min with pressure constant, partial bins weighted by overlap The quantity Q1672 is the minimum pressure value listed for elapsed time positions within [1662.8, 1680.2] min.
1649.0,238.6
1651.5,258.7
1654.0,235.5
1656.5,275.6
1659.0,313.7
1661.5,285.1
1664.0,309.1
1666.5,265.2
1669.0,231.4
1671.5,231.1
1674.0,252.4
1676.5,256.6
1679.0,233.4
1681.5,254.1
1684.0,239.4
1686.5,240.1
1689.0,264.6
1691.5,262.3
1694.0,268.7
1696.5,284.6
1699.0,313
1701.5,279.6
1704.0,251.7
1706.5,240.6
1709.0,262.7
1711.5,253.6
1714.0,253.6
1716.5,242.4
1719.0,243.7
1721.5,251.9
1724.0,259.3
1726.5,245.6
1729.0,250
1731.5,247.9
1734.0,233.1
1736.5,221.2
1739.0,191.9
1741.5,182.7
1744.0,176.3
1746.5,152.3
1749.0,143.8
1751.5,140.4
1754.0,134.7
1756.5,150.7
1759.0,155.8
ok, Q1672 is 231.1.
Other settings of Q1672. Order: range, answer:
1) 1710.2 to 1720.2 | 242.4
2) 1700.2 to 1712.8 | 240.6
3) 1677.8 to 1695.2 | 233.4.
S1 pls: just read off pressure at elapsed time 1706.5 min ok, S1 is 240.6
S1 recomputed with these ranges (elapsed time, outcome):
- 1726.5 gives 245.6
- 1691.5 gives 262.3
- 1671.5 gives 231.1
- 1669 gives 231.4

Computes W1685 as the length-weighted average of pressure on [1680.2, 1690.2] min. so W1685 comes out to 249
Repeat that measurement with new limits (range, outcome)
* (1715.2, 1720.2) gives 243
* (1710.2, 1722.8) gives 249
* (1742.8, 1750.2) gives 157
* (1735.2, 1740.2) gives 207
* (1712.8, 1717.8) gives 248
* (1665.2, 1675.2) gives 245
